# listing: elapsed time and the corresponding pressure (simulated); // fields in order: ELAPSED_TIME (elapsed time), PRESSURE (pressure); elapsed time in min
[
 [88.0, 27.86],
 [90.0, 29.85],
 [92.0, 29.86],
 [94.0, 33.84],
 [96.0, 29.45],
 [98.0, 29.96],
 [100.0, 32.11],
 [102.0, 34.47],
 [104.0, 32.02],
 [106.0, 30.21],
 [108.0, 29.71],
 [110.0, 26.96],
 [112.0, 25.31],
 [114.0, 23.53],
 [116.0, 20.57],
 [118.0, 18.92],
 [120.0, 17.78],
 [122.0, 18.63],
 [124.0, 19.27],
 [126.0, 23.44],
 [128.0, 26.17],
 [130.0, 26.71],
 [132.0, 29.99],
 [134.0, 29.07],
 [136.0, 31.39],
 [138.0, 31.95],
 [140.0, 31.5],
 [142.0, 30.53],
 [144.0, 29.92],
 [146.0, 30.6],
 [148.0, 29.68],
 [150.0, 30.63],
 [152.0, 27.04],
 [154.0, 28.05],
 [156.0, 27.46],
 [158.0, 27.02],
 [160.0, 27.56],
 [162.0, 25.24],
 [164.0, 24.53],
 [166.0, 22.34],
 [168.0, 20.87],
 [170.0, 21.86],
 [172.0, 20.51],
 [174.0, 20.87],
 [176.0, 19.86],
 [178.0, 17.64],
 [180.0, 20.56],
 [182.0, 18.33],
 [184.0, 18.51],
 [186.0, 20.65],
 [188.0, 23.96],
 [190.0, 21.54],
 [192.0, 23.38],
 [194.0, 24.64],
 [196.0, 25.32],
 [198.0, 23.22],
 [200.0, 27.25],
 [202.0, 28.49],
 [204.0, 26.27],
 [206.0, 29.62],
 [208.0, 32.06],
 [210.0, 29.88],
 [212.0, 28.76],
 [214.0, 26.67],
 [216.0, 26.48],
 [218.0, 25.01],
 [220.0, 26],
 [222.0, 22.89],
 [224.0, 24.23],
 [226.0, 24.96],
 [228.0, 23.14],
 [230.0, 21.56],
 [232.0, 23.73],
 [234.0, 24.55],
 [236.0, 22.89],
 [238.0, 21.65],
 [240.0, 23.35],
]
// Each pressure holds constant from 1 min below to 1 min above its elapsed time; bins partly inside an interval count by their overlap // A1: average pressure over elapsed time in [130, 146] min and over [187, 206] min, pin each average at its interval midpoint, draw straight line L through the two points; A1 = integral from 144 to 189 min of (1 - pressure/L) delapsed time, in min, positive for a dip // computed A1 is 6.5 min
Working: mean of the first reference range 30.4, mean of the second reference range 25.1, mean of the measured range 23.9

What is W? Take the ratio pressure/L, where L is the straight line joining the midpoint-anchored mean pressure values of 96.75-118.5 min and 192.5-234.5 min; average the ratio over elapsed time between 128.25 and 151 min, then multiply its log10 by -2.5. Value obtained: -0.106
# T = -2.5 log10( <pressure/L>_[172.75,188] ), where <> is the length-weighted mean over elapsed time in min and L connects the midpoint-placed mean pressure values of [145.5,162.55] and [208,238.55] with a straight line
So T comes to 0.336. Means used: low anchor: 28.1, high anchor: 25.1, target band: 19.8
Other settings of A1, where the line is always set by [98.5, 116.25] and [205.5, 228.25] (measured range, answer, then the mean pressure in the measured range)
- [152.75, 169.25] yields 1.41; 25.4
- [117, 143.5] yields 2.23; 25.9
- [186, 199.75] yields 1.76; 23.7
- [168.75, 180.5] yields 3.10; 20.2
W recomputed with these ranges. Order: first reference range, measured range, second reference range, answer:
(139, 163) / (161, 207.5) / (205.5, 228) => 0.20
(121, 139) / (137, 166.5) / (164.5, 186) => -0.21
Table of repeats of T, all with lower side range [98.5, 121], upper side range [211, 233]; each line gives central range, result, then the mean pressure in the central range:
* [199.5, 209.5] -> -0.15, 28.9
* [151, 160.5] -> -0.06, 27.4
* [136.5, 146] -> -0.19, 31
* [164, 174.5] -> 0.19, 21.6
